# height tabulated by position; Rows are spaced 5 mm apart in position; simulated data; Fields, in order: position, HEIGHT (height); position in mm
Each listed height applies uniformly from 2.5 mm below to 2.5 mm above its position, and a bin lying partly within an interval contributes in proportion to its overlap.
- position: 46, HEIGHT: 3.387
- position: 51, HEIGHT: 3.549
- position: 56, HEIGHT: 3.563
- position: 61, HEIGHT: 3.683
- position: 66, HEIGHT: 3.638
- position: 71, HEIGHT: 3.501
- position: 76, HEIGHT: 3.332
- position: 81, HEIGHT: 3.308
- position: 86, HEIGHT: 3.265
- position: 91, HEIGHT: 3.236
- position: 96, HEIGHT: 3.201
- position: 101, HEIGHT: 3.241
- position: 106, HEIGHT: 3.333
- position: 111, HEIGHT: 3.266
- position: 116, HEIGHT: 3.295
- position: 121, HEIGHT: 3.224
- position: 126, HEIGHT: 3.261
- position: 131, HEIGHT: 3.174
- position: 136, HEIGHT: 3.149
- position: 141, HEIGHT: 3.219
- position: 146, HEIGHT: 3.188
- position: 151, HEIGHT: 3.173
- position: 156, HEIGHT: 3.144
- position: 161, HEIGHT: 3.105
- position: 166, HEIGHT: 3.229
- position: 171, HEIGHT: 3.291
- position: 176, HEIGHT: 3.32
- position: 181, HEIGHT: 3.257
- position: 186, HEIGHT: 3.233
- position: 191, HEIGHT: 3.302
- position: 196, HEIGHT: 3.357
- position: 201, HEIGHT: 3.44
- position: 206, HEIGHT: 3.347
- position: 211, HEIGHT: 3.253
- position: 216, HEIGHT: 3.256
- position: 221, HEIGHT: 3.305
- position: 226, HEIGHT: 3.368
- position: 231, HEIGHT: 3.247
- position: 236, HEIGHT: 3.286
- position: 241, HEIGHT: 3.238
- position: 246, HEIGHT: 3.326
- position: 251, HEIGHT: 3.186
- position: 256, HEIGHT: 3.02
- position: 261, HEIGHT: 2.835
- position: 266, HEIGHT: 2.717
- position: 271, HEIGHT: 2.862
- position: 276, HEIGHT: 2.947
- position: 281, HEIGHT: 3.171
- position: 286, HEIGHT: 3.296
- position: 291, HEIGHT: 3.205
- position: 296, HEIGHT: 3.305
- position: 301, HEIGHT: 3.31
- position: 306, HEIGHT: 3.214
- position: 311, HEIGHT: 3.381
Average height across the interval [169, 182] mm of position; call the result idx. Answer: 3.29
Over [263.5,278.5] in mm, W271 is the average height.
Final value 2.84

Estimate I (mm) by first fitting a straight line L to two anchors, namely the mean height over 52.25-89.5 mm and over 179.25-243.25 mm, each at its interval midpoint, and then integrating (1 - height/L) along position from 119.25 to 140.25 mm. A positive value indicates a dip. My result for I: 1.2 mm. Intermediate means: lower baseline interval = 3.47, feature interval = 3.2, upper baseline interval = 3.3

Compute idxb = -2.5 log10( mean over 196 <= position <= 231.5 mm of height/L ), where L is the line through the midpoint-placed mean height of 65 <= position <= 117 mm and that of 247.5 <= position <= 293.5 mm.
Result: -0.07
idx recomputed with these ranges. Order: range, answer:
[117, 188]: 3.21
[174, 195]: 3.28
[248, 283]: 2.96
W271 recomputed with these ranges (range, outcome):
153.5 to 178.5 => 3.22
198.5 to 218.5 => 3.32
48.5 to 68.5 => 3.61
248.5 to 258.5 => 3.1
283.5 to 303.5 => 3.28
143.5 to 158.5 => 3.17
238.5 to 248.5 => 3.28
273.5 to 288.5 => 3.14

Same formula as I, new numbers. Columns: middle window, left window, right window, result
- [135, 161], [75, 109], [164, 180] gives 0.9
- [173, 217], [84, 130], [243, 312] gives -1.7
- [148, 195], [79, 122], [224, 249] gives 0.7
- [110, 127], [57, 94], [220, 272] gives 0.5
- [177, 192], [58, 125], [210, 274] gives -0.2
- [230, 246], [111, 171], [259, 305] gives -0.8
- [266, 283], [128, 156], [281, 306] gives 1.6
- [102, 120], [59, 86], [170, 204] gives 0.7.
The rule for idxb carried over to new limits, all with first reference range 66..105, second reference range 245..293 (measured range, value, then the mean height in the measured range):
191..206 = -0.074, 3.37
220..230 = -0.073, 3.33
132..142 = 0.023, 3.18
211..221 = -0.048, 3.27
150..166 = 0.021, 3.15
